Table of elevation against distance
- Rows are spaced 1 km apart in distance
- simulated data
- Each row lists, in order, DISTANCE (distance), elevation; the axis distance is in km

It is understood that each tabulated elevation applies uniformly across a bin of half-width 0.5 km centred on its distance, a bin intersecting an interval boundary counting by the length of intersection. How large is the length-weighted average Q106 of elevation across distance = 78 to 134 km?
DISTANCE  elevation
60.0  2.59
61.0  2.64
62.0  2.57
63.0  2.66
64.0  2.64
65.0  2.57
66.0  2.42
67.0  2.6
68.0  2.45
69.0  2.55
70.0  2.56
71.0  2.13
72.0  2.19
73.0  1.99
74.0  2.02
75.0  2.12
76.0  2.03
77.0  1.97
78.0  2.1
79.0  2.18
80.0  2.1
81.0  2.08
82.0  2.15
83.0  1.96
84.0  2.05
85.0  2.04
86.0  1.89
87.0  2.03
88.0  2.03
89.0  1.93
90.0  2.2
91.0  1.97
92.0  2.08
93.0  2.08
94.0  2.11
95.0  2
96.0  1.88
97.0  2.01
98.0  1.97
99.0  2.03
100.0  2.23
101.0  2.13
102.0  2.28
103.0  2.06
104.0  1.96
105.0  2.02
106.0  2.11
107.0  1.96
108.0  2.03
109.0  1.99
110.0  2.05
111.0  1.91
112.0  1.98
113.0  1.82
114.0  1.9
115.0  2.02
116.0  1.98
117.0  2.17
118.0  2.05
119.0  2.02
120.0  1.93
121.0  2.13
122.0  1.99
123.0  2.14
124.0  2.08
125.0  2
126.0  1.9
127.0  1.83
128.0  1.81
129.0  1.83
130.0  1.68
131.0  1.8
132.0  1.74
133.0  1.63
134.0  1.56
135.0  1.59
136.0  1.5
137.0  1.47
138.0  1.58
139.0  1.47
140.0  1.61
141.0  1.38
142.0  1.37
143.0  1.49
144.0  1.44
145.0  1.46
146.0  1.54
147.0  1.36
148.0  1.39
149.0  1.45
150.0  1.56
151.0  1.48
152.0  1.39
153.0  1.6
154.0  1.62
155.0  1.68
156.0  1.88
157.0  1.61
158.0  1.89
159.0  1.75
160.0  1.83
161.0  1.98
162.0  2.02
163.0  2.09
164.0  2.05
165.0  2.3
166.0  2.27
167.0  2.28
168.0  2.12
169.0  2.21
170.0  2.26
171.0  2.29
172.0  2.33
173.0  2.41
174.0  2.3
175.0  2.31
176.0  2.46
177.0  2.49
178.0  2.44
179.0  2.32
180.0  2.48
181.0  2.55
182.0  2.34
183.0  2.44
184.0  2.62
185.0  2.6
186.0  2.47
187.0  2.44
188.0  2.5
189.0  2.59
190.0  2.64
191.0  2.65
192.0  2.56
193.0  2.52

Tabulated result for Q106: 2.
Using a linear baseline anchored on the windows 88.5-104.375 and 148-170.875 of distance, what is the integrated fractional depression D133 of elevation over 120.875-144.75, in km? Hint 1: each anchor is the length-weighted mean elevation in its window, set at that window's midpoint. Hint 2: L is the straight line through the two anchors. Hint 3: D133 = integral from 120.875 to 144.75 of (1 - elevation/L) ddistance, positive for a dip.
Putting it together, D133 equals 3.1 km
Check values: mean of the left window 2.06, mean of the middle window 1.7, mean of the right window 1.87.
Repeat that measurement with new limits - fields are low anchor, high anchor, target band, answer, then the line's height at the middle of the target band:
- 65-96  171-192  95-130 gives 3.7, 2.24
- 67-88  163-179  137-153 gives 5.6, 2.25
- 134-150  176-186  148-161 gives 1.1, 1.8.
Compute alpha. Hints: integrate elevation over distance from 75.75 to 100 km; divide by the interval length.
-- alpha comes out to 2.04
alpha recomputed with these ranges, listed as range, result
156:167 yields 1.99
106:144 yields 1.82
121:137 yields 1.81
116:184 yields 1.91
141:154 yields 1.46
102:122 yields 2.01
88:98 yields 2.03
